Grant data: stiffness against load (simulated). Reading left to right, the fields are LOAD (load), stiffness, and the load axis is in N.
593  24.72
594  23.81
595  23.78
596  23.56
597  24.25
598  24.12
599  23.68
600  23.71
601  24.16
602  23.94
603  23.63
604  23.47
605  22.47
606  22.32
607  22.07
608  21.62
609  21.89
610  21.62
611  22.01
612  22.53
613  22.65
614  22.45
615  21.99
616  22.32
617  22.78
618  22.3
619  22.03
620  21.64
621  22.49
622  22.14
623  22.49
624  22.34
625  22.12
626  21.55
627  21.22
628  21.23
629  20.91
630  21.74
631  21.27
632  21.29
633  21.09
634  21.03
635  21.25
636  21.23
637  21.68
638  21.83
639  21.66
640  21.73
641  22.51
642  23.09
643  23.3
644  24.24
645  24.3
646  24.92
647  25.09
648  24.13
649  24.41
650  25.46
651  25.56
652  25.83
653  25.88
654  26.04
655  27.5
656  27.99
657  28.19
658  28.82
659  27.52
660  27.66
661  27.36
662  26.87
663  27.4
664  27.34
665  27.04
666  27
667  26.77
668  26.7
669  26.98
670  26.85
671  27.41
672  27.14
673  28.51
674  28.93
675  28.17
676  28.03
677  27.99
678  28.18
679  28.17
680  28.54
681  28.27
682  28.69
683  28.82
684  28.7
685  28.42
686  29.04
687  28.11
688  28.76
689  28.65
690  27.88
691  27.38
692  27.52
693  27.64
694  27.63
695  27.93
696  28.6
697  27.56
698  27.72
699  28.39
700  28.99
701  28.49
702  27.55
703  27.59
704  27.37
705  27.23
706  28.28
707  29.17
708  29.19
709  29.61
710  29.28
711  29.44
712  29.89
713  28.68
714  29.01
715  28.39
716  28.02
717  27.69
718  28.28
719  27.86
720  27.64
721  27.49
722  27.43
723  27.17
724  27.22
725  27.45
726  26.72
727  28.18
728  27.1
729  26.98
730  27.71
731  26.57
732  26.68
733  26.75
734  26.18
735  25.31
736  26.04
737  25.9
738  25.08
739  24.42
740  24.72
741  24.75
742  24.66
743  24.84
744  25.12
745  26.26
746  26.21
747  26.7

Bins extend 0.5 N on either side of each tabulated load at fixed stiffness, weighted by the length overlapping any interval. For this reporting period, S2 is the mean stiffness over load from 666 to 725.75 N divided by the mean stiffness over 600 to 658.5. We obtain 1.22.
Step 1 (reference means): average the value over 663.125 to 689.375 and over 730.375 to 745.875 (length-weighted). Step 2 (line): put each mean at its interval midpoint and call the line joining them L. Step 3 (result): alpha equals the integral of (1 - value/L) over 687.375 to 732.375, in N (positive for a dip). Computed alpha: -2.3 N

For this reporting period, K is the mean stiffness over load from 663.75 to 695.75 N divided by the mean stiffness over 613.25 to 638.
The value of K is 1.28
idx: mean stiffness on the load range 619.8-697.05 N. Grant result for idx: 25.6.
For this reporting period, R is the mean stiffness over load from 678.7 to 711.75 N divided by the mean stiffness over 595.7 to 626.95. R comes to 1.25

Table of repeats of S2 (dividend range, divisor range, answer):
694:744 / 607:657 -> 1.20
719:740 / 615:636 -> 1.23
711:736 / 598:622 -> 1.22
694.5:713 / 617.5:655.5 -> 1.24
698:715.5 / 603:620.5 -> 1.28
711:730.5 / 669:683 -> 0.99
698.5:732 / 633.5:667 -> 1.12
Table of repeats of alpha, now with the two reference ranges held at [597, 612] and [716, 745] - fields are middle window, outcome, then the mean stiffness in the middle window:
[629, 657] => 0.53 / 23.6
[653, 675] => -2.48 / 27.4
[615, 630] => 0.95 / 22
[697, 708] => -1.02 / 28.1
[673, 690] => -2.25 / 28.5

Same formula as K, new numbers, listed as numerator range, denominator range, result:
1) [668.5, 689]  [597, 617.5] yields 1.24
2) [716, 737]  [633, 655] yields 1.15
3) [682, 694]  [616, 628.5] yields 1.28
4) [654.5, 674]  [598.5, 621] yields 1.22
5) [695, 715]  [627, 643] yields 1.32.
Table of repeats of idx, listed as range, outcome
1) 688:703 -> 28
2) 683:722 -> 28.3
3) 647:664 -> 26.6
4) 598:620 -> 22.7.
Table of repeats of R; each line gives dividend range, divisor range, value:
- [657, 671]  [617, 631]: 1.25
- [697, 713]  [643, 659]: 1.10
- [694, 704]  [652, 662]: 1.03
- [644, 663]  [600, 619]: 1.16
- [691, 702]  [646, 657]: 1.08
